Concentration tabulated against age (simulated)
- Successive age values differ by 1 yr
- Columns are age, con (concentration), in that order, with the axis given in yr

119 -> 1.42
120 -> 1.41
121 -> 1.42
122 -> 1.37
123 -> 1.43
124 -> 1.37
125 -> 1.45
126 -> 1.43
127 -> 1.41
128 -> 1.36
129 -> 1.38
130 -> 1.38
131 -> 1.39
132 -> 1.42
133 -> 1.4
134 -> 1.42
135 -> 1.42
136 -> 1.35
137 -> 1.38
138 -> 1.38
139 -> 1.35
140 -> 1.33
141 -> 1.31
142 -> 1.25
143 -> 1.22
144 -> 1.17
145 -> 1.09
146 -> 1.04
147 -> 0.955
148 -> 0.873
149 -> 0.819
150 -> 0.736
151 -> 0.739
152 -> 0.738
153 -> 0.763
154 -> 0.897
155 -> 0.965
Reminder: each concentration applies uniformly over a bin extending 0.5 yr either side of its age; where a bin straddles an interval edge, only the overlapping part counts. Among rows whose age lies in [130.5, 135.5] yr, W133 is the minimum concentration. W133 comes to 1.39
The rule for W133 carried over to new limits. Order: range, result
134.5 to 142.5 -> 1.25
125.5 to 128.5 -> 1.36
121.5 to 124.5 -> 1.37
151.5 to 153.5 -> 0.738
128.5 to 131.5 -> 1.38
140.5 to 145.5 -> 1.09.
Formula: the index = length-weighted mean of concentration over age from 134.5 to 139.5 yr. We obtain 1.38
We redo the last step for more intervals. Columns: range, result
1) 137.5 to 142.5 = 1.32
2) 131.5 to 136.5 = 1.4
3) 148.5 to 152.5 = 0.758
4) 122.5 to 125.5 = 1.42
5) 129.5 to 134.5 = 1.4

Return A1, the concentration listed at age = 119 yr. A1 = 1.42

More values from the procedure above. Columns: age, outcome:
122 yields 1.37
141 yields 1.31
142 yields 1.25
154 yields 0.897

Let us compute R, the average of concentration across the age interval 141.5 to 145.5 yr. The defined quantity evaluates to 1.18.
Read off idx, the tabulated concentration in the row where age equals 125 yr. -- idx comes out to 1.45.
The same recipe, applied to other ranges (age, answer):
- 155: 0.965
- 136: 1.35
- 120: 1.41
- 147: 0.955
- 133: 1.4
